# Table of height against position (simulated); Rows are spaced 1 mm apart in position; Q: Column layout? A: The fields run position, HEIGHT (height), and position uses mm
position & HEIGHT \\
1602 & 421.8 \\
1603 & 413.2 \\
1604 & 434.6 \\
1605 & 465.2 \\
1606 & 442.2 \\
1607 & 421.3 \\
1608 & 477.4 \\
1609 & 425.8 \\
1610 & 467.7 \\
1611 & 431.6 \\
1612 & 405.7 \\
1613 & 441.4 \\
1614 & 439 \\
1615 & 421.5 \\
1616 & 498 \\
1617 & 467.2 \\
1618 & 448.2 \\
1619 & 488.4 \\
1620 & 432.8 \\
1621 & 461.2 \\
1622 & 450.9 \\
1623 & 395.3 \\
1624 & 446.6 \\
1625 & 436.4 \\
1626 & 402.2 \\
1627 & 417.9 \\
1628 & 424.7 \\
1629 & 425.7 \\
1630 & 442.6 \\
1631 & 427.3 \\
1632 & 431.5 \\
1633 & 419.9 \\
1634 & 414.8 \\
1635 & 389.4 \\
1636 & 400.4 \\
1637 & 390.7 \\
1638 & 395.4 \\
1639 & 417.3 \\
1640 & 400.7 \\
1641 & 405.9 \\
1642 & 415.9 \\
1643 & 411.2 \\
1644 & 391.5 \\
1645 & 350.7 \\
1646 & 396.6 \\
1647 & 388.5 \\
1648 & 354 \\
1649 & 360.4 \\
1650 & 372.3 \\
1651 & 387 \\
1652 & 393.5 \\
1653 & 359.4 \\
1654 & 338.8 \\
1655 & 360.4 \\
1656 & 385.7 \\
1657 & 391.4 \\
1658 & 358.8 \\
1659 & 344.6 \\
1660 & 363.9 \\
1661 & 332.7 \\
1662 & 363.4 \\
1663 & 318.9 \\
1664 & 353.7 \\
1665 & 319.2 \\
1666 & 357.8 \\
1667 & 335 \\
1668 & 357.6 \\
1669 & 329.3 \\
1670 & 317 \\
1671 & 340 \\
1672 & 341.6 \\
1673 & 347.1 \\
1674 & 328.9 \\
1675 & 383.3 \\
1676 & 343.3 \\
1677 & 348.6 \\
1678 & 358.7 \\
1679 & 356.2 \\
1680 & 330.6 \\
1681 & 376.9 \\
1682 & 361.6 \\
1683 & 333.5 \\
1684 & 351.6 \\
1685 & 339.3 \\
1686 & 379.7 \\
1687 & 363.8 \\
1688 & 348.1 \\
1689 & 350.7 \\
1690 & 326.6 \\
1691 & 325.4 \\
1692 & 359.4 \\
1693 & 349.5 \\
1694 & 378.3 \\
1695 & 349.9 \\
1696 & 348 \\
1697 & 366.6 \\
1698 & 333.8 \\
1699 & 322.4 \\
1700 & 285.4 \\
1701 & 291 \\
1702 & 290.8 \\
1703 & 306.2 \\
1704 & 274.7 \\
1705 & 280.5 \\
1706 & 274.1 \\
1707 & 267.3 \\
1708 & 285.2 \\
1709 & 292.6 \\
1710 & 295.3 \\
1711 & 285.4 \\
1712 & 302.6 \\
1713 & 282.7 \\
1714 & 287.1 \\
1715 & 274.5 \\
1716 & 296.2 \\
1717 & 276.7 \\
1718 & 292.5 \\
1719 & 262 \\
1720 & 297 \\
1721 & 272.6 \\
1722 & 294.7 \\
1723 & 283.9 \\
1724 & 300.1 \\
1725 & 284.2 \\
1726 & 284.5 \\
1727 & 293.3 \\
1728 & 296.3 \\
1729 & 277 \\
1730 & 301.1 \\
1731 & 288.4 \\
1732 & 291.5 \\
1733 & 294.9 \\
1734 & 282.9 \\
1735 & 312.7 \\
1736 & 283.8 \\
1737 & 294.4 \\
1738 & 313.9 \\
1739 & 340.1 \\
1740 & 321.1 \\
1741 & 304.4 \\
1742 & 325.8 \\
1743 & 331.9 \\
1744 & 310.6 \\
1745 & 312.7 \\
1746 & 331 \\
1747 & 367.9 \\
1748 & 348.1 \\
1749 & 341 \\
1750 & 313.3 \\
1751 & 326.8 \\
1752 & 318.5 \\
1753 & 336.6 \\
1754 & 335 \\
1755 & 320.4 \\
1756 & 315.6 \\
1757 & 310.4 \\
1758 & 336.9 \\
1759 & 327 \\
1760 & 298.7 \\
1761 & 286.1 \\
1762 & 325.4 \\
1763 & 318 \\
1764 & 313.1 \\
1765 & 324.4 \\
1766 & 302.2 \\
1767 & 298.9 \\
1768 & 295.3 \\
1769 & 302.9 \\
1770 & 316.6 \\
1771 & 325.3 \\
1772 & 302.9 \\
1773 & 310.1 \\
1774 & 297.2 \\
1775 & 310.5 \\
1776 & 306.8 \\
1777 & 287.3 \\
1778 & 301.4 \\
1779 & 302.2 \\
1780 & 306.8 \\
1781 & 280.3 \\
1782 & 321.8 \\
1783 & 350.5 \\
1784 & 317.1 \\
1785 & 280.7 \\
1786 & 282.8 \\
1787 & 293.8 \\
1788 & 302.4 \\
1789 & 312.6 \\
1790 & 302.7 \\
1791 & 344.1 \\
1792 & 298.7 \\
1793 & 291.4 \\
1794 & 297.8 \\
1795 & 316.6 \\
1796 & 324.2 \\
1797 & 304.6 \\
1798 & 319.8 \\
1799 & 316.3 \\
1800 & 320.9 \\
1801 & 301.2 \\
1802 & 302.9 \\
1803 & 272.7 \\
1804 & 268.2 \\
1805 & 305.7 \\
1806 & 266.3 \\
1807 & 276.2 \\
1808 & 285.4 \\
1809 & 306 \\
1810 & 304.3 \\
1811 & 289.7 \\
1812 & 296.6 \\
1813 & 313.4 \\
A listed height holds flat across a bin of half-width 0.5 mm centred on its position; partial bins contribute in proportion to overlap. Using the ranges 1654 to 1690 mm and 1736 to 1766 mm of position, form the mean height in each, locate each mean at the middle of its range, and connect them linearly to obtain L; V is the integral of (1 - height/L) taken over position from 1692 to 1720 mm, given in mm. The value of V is 2.9 mm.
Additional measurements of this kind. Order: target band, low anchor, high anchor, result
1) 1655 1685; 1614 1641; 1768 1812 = 3.5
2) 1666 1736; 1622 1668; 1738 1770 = 7.3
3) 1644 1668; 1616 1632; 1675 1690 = 1.9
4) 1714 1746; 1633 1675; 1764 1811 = 3.3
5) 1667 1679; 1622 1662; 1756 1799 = 0.9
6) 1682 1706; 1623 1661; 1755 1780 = 1.8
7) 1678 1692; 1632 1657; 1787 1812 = 0.6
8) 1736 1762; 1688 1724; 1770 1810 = -1.5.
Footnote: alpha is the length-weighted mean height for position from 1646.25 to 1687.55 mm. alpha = 355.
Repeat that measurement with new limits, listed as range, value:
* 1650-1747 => 324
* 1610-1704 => 377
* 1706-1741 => 291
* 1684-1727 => 309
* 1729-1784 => 313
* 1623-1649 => 407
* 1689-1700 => 343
